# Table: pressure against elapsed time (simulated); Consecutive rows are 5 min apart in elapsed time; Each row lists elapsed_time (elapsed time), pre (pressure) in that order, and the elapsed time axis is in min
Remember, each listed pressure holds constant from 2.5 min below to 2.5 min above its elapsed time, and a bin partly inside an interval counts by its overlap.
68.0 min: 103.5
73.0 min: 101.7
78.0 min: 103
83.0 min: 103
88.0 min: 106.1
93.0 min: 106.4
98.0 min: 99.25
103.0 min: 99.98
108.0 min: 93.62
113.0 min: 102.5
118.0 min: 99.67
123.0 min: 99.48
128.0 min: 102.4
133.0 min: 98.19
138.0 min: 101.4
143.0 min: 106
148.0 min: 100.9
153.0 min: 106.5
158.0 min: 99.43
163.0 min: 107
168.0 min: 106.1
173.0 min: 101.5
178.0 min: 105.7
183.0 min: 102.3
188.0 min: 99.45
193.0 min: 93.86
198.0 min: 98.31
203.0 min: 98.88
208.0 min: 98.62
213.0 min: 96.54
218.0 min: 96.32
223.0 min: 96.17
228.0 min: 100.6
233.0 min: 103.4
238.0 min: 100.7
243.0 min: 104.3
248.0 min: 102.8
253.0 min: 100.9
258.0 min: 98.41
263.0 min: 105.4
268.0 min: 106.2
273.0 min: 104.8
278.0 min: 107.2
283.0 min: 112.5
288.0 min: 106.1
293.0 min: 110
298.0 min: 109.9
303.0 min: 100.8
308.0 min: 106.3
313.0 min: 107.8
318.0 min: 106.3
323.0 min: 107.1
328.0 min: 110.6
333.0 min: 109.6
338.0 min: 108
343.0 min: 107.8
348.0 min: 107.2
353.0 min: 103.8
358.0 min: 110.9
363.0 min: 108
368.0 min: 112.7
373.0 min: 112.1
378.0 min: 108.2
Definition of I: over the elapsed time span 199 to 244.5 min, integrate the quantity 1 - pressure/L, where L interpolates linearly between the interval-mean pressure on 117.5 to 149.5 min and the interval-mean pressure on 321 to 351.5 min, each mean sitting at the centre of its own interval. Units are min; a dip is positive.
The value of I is 2.16 min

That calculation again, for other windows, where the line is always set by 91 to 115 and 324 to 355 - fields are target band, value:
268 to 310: -0.37 min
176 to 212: 1.31 min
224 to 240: 0.50 min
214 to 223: 0.66 min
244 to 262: 0.63 min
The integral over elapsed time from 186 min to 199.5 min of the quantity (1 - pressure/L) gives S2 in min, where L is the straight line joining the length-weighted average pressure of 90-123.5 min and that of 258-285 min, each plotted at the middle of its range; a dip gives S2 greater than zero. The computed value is 0.8 min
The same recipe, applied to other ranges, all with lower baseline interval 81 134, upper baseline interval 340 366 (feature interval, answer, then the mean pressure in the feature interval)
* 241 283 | 0.37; 104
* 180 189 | 0.15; 101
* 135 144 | -0.10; 103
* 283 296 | -0.37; 109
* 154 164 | -0.07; 103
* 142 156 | -0.27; 104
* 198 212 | 0.70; 98.4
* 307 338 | -0.35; 108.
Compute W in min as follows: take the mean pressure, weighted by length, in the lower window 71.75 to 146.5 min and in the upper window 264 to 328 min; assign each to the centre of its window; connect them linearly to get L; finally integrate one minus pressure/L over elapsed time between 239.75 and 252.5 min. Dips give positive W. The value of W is 0.33 min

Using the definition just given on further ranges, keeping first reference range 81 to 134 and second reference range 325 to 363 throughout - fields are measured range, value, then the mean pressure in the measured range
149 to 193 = 0.04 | 103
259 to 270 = 0.11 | 105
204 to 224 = 1.37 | 97.1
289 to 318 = 0.04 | 107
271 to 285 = -0.25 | 108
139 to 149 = -0.14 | 104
